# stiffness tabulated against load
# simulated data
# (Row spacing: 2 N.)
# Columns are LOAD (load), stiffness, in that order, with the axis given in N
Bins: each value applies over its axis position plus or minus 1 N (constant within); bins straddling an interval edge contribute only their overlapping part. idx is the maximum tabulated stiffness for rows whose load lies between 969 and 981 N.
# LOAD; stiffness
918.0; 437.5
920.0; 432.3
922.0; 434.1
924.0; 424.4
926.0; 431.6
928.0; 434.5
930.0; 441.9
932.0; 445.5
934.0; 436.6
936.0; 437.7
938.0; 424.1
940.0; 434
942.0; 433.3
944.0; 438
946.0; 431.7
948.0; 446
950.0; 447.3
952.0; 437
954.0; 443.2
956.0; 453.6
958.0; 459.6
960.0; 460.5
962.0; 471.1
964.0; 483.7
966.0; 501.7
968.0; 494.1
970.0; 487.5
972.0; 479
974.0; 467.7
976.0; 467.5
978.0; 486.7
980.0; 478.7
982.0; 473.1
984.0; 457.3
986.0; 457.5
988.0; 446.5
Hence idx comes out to 487.5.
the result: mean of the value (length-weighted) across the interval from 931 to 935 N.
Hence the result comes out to 441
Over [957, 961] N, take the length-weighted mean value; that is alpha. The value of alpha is 460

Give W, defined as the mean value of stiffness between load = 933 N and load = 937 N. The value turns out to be 437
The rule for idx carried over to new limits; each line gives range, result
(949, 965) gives 483.7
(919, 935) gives 445.5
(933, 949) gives 446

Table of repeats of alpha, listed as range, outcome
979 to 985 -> 470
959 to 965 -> 472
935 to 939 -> 431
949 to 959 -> 448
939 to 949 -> 437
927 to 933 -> 441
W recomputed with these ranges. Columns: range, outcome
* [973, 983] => 475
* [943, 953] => 440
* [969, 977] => 475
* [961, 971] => 488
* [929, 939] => 437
